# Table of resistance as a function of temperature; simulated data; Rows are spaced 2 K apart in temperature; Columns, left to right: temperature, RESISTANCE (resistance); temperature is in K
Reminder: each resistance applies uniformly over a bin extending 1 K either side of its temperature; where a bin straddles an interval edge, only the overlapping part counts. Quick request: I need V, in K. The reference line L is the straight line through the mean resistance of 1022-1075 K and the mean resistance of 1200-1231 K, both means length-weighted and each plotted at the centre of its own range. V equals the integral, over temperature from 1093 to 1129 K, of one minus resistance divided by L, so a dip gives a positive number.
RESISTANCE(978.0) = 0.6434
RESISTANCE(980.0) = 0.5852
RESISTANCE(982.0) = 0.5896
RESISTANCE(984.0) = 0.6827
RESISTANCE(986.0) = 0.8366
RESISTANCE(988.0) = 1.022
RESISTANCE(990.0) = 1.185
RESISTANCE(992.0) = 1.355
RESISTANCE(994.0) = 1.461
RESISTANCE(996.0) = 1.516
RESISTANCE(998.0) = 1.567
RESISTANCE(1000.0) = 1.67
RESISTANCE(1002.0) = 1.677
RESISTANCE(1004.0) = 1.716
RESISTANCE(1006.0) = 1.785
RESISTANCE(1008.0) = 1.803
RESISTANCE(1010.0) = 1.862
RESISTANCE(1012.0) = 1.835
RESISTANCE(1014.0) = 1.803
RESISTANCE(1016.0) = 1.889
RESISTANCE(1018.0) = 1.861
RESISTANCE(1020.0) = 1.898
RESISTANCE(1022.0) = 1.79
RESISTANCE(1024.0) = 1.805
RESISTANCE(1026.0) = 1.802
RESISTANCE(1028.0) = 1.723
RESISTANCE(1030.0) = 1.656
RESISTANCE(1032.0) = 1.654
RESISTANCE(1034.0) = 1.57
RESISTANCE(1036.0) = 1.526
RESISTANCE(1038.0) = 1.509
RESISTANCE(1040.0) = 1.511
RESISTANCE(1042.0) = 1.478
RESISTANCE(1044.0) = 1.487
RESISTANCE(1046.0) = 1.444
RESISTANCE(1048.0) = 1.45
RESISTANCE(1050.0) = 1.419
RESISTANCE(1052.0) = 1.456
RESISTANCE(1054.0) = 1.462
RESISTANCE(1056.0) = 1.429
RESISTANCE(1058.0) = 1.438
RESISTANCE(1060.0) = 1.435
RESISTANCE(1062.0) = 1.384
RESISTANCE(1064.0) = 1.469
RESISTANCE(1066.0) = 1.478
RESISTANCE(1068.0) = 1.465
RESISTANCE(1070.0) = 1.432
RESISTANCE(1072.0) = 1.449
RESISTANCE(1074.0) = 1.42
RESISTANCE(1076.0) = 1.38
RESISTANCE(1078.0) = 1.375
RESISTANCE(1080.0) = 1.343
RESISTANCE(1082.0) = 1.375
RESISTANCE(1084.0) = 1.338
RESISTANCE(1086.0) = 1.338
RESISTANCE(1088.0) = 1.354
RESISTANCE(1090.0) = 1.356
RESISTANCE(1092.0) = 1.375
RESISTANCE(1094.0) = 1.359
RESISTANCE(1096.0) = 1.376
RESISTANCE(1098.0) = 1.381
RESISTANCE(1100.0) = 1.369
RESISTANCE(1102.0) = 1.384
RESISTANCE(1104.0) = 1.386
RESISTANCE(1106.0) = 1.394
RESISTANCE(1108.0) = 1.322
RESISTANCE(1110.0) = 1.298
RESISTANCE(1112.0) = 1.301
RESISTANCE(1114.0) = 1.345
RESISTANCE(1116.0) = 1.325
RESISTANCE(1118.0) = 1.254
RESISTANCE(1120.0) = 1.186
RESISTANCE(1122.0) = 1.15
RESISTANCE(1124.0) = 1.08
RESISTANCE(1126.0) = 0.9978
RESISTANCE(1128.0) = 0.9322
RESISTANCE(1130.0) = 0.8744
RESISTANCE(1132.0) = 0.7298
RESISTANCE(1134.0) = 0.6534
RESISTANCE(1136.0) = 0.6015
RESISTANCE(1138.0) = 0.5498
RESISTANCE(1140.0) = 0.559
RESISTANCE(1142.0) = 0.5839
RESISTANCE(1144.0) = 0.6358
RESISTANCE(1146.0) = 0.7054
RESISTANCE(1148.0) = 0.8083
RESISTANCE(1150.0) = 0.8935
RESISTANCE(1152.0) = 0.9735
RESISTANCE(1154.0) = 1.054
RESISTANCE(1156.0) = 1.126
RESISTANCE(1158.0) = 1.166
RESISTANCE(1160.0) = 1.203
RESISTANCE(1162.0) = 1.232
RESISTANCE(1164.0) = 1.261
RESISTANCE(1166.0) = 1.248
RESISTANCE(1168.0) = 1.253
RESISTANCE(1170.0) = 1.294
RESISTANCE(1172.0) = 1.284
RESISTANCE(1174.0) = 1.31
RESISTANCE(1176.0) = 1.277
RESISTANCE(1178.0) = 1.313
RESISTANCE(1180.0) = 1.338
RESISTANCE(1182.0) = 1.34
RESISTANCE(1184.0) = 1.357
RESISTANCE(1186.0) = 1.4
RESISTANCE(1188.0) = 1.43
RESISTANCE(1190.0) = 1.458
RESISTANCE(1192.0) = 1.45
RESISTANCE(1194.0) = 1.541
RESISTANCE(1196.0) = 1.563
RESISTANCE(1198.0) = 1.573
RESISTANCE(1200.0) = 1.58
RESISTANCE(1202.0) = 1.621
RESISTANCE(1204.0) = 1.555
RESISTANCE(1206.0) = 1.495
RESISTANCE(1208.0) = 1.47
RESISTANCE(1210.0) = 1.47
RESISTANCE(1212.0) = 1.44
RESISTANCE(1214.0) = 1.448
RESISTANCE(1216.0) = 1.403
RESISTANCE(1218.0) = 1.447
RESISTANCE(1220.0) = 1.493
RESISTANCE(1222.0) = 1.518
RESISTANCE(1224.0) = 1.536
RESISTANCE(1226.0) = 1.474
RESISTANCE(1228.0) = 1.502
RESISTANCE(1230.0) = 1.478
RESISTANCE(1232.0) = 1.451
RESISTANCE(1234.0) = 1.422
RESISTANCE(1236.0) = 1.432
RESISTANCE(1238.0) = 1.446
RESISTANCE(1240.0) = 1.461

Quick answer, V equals 5.73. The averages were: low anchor 1.52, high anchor 1.49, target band 1.27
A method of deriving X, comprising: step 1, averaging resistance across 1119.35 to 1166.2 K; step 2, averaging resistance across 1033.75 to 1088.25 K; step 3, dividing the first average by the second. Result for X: 0.64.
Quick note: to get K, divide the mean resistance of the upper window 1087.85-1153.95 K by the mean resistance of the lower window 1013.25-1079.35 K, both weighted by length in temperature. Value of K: 0.69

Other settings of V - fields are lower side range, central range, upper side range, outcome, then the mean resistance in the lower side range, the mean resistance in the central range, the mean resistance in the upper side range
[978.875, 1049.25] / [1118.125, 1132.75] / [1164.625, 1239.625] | 4.5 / 1.51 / 1.01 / 1.43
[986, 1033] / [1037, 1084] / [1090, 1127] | 1.0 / 1.65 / 1.44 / 1.3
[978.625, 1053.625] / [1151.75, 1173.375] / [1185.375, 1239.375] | 4.2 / 1.51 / 1.2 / 1.49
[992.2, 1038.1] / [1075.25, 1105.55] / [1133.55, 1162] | -3.8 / 1.71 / 1.37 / 0.84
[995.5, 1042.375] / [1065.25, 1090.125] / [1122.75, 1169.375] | -0.9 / 1.71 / 1.39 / 0.923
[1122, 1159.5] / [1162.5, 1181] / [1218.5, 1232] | -3.5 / 0.843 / 1.28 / 1.49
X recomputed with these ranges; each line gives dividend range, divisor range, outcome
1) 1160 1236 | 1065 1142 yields 1.18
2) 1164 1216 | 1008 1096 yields 0.92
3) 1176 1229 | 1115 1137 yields 1.50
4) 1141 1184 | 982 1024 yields 0.72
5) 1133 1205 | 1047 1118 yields 0.84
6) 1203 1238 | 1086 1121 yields 1.10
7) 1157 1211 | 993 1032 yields 0.80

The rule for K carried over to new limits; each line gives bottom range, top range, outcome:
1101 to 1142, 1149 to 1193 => 1.19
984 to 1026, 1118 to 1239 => 0.77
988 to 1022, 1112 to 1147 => 0.54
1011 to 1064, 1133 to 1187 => 0.66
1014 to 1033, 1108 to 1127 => 0.68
